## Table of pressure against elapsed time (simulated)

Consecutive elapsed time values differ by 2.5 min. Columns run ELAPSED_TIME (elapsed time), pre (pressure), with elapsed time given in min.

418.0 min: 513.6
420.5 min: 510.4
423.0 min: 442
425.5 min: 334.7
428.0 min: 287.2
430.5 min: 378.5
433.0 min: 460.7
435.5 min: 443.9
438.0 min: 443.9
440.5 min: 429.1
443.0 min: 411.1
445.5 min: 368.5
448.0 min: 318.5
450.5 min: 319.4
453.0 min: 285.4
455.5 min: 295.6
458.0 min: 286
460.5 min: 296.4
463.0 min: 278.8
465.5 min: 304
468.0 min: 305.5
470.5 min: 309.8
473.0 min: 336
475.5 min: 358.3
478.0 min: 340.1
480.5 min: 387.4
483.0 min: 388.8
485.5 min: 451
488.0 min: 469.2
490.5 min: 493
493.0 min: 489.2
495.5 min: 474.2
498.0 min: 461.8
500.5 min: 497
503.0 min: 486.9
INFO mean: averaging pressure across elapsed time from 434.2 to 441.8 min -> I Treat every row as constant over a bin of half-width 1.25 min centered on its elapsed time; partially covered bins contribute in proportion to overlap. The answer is 439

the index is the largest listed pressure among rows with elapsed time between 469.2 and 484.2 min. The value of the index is 388.8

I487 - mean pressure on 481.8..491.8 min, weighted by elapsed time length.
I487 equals 451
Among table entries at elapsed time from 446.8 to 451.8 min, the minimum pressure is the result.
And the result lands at 318.5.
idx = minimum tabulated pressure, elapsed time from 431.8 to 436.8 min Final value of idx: 443.9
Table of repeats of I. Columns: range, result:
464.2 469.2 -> 304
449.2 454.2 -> 303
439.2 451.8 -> 369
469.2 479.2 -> 336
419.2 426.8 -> 429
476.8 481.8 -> 364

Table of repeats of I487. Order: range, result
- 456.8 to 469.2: 294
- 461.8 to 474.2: 307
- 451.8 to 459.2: 289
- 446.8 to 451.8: 319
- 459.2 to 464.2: 288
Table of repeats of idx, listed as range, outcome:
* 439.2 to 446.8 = 368.5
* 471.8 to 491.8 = 336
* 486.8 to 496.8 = 469.2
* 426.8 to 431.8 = 287.2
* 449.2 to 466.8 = 278.8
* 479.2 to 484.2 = 387.4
